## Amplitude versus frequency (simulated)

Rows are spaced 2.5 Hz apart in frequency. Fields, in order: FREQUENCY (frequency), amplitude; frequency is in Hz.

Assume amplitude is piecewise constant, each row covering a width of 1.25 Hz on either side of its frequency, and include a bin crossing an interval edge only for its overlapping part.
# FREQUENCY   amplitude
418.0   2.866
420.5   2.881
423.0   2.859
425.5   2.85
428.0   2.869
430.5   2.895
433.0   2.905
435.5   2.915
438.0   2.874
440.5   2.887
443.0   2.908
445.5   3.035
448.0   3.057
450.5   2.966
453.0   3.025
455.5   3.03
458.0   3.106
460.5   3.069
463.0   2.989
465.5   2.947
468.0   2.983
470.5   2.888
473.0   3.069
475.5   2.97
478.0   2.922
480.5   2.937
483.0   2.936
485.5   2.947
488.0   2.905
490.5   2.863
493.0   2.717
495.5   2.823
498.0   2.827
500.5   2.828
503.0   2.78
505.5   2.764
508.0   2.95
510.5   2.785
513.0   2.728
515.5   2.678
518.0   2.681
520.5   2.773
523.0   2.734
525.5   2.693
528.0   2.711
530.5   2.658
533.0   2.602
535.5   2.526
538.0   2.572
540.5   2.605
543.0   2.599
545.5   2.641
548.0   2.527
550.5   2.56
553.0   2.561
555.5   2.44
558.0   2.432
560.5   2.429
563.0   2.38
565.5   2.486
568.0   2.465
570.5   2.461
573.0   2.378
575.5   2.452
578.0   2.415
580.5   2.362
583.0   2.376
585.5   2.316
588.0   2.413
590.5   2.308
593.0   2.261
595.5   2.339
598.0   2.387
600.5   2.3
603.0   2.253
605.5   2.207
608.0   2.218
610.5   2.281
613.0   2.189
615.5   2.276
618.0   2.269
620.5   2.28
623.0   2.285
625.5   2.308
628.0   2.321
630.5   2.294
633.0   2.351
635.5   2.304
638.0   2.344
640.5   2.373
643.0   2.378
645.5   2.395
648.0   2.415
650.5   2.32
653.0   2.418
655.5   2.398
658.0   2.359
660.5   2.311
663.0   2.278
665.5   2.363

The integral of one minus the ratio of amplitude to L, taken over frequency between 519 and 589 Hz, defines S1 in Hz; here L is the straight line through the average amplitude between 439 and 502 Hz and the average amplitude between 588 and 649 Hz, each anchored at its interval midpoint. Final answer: 1.75 Hz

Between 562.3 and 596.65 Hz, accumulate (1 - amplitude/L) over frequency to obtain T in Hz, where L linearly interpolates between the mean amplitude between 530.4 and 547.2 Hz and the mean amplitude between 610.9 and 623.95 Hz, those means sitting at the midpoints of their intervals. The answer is 0.5 Hz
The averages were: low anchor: 2.59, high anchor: 2.26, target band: 2.39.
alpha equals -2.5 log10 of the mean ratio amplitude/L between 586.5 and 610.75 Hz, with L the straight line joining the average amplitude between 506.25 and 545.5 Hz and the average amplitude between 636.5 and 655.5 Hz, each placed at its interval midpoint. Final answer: 0.091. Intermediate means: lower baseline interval 2.69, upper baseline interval 2.38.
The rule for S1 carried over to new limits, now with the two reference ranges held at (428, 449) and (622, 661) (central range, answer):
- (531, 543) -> 0.3 Hz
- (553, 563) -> 0.6 Hz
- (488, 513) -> -0.6 Hz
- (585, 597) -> 0.8 Hz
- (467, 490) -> -1.1 Hz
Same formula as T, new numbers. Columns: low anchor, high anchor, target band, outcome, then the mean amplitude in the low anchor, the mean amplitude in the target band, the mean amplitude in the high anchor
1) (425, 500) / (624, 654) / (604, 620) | 1.3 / 2.94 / 2.24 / 2.35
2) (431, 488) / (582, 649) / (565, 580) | 0.3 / 2.97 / 2.44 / 2.31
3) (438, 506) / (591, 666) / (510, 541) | 0.6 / 2.93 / 2.67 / 2.32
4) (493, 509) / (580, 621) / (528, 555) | 0.2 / 2.82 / 2.59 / 2.3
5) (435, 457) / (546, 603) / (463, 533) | -2.2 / 2.97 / 2.83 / 2.41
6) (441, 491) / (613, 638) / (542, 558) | 0.5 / 2.98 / 2.54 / 2.3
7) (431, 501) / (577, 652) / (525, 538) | 0.2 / 2.94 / 2.63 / 2.32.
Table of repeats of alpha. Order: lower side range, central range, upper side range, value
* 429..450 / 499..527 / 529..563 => -0.039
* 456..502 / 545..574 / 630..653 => 0.072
